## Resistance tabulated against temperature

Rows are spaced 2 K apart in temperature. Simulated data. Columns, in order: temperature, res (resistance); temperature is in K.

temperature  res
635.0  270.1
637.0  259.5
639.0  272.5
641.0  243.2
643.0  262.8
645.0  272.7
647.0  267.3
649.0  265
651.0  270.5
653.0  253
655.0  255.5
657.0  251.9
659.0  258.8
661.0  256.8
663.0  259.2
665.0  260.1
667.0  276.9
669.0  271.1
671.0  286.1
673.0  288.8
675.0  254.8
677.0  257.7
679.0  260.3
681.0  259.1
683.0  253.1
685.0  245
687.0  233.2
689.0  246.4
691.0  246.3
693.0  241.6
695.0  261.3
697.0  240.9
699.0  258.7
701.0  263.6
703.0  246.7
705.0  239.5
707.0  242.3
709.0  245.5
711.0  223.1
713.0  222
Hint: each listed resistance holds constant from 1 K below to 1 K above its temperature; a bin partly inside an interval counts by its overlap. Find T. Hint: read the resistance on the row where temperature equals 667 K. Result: 276.9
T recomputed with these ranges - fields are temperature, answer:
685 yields 245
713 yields 222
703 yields 246.7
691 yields 246.3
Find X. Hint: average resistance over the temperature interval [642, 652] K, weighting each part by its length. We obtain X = 268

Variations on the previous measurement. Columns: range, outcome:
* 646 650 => 266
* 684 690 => 242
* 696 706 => 250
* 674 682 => 258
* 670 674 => 287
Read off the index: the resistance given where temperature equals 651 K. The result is 270.5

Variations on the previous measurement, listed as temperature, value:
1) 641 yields 243.2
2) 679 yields 260.3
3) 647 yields 267.3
